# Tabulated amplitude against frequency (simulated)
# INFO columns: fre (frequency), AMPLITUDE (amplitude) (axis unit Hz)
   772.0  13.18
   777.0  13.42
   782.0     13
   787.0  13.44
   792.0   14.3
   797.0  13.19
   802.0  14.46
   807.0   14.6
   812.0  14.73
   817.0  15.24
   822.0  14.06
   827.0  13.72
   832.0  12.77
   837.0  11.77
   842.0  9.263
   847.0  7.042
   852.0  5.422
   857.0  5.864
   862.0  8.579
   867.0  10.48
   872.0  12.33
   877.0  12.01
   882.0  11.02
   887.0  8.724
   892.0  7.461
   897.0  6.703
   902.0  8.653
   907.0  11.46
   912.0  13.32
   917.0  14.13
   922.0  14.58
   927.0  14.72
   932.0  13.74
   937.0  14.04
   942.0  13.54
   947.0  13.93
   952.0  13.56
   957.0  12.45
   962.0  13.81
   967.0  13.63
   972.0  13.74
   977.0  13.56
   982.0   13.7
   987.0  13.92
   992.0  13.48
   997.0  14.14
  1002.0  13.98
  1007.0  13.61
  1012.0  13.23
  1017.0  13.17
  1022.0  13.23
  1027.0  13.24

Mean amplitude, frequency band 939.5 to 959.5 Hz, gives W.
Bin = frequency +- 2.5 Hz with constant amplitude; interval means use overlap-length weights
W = 13.4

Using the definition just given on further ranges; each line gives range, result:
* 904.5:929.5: 13.6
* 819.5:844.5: 12.3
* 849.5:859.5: 5.64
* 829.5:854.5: 9.25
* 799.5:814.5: 14.6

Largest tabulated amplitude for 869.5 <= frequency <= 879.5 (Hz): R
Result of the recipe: 12.33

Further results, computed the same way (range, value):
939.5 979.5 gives 13.93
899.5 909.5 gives 11.46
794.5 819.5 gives 15.24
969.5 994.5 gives 13.92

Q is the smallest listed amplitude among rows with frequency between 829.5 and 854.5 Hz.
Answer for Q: 5.422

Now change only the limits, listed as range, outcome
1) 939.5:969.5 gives 12.45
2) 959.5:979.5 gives 13.56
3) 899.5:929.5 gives 8.653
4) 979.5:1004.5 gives 13.48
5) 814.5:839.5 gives 11.77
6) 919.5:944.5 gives 13.54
